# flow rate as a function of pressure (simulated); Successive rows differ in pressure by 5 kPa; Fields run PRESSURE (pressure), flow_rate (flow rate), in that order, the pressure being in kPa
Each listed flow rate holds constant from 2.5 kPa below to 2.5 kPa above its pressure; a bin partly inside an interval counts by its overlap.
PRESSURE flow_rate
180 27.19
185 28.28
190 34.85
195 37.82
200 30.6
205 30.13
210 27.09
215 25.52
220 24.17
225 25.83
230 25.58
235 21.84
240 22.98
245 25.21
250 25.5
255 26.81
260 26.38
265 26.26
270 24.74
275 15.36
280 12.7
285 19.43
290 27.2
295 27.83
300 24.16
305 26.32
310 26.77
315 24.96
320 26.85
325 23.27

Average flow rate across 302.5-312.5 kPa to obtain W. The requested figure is 26.5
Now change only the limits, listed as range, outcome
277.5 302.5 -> 22.3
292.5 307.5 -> 26.1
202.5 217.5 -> 27.6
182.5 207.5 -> 32.3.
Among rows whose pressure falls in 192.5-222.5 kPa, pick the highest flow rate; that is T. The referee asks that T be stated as 37.82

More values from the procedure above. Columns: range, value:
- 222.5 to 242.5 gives 25.83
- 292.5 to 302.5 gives 27.83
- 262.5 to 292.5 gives 27.2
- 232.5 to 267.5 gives 26.81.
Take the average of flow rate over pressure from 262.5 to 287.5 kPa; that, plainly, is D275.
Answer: 19.7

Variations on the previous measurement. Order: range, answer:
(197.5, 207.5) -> 30.4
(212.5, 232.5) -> 25.3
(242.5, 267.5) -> 26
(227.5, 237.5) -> 23.7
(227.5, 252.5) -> 24.2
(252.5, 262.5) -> 26.6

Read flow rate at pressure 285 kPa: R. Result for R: 19.43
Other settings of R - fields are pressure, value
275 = 15.36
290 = 27.2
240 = 22.98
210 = 27.09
